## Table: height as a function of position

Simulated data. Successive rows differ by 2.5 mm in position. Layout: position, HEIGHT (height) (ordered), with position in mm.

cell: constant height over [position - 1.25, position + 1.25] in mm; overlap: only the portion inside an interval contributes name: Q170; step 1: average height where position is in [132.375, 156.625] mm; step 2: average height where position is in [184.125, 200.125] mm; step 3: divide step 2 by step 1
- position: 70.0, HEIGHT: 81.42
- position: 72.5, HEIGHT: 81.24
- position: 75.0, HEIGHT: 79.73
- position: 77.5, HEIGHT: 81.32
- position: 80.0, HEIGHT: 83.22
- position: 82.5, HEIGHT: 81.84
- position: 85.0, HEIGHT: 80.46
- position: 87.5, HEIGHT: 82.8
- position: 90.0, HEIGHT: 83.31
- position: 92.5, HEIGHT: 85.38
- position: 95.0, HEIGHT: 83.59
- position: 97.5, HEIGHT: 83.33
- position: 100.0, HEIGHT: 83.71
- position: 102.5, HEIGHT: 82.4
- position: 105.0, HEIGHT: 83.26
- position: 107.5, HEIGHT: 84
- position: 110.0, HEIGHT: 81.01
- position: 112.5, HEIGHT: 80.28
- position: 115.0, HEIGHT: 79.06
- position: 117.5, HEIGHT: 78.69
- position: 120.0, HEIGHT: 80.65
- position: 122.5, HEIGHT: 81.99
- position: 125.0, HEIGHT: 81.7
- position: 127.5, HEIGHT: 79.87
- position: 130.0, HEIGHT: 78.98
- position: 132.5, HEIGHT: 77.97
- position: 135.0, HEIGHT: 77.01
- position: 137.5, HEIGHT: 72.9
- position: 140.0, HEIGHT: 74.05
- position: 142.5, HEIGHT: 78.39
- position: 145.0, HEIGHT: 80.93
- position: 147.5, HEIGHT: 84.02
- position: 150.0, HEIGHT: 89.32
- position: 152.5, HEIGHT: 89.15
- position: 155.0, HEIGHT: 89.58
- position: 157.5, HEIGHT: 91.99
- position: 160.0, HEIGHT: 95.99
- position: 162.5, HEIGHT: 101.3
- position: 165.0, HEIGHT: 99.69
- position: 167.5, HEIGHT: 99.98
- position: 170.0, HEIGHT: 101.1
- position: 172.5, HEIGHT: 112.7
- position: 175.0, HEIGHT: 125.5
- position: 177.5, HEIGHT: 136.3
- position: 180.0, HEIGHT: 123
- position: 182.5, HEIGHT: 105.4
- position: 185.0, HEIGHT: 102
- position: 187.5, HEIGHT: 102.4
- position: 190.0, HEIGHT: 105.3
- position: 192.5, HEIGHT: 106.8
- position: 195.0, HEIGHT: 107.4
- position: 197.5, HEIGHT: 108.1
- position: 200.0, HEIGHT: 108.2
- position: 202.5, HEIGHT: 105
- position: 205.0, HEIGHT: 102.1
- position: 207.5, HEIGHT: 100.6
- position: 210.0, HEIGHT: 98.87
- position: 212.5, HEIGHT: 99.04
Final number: 1.3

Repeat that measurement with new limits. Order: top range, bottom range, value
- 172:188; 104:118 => 1.43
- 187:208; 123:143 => 1.36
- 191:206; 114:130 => 1.33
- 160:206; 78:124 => 1.32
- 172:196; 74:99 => 1.37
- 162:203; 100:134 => 1.35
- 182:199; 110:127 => 1.31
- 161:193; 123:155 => 1.35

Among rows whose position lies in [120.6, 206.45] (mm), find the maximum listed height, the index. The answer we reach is 136.3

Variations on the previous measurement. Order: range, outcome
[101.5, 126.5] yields 84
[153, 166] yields 101.3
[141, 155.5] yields 89.58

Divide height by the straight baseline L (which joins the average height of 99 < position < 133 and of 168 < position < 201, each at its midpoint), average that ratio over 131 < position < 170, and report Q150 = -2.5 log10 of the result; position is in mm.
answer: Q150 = 0.108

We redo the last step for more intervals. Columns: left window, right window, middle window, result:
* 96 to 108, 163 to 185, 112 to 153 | 0.19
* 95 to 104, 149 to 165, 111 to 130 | 0.09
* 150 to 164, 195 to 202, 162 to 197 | -0.09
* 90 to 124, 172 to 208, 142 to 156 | 0.13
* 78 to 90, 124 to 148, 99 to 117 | -0.02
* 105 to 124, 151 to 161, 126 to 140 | 0.11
